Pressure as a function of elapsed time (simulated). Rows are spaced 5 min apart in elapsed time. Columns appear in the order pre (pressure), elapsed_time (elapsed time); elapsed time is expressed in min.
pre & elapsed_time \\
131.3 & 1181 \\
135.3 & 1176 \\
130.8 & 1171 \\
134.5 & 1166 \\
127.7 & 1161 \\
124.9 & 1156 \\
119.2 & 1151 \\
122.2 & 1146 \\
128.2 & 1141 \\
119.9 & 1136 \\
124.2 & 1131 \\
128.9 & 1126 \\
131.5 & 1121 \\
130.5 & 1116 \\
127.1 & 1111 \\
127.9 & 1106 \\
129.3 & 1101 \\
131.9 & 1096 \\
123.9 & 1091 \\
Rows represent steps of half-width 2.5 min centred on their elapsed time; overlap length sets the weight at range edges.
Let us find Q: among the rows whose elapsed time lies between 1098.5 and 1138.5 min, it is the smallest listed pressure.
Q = 119.9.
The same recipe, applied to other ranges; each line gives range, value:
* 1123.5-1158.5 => 119.2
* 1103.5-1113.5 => 127.1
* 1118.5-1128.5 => 128.9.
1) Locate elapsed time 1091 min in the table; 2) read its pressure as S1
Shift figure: 123.9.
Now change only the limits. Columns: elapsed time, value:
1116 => 130.5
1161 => 127.7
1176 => 135.3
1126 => 128.9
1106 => 127.9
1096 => 131.9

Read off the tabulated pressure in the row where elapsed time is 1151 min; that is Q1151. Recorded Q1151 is 119.2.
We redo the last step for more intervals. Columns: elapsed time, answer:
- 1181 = 131.3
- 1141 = 128.2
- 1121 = 131.5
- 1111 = 127.1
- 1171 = 130.8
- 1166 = 134.5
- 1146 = 122.2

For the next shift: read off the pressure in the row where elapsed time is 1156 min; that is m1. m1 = 124.9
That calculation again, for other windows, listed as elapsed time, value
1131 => 124.2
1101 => 129.3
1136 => 119.9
